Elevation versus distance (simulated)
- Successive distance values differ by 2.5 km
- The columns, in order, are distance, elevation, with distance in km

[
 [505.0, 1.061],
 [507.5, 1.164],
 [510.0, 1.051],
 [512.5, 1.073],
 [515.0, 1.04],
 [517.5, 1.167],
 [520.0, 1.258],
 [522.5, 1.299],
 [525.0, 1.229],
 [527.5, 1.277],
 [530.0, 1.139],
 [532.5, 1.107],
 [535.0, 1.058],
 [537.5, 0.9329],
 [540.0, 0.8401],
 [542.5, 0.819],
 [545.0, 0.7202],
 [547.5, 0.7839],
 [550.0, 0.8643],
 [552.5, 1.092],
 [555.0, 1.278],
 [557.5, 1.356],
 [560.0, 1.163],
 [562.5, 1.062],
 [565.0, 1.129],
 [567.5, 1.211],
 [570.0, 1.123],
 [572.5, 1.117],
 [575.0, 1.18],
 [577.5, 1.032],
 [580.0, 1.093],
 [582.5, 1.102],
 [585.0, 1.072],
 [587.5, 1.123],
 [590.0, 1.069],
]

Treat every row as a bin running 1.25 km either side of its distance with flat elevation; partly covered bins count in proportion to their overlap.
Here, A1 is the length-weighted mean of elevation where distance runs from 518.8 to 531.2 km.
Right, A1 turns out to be 1.24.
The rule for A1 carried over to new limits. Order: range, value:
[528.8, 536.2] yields 1.1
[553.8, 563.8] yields 1.21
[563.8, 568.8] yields 1.17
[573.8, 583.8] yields 1.1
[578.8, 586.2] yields 1.09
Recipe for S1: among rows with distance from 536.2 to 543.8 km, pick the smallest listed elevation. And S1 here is 0.819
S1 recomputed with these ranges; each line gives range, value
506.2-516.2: 1.04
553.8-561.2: 1.163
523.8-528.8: 1.229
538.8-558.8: 0.7202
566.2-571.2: 1.123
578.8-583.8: 1.093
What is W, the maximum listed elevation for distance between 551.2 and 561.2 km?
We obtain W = 1.356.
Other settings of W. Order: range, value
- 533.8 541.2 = 1.058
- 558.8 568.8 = 1.211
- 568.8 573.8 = 1.123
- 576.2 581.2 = 1.093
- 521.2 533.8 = 1.299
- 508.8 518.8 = 1.167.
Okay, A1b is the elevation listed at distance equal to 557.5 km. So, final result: 1.356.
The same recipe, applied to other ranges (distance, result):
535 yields 1.058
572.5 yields 1.117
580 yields 1.093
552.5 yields 1.092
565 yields 1.129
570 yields 1.123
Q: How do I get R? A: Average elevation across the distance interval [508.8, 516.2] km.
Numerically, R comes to 1.05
